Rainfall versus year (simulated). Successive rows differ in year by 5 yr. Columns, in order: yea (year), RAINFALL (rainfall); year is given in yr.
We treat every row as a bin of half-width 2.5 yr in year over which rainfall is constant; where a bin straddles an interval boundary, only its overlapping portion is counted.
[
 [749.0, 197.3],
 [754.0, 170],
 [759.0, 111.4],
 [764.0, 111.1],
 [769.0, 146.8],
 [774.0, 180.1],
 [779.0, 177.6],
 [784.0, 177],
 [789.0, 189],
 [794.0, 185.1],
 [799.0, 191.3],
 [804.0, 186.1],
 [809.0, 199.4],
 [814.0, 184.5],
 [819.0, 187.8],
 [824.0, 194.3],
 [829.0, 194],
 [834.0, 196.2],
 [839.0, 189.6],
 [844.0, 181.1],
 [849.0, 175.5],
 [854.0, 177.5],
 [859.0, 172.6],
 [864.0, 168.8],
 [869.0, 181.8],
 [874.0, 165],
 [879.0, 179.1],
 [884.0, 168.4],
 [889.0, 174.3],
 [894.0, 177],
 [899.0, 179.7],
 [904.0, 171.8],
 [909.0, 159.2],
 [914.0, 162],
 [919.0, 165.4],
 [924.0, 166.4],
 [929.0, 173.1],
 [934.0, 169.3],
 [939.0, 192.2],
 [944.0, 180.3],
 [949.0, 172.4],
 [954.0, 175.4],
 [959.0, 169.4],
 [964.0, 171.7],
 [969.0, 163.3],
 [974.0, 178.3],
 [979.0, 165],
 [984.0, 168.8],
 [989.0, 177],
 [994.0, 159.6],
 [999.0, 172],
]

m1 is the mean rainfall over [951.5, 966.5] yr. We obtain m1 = 172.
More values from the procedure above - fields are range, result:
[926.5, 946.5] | 179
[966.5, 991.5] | 170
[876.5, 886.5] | 174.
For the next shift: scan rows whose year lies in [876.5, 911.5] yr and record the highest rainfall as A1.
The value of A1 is 179.7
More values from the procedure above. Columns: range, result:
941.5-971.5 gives 180.3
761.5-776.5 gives 180.1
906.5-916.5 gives 162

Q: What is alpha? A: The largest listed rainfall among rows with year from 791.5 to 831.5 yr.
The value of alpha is 199.4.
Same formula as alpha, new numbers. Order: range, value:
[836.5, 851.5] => 189.6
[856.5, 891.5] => 181.8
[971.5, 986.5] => 178.3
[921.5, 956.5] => 192.2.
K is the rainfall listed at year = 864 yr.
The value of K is 168.8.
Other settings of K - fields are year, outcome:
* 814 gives 184.5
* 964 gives 171.7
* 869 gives 181.8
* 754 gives 170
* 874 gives 165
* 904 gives 171.8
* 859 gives 172.6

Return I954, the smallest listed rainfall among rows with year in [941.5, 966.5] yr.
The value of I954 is 169.4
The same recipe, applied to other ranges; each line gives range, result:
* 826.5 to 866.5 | 168.8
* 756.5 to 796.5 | 111.1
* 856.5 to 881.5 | 165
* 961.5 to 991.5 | 163.3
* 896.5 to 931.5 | 159.2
